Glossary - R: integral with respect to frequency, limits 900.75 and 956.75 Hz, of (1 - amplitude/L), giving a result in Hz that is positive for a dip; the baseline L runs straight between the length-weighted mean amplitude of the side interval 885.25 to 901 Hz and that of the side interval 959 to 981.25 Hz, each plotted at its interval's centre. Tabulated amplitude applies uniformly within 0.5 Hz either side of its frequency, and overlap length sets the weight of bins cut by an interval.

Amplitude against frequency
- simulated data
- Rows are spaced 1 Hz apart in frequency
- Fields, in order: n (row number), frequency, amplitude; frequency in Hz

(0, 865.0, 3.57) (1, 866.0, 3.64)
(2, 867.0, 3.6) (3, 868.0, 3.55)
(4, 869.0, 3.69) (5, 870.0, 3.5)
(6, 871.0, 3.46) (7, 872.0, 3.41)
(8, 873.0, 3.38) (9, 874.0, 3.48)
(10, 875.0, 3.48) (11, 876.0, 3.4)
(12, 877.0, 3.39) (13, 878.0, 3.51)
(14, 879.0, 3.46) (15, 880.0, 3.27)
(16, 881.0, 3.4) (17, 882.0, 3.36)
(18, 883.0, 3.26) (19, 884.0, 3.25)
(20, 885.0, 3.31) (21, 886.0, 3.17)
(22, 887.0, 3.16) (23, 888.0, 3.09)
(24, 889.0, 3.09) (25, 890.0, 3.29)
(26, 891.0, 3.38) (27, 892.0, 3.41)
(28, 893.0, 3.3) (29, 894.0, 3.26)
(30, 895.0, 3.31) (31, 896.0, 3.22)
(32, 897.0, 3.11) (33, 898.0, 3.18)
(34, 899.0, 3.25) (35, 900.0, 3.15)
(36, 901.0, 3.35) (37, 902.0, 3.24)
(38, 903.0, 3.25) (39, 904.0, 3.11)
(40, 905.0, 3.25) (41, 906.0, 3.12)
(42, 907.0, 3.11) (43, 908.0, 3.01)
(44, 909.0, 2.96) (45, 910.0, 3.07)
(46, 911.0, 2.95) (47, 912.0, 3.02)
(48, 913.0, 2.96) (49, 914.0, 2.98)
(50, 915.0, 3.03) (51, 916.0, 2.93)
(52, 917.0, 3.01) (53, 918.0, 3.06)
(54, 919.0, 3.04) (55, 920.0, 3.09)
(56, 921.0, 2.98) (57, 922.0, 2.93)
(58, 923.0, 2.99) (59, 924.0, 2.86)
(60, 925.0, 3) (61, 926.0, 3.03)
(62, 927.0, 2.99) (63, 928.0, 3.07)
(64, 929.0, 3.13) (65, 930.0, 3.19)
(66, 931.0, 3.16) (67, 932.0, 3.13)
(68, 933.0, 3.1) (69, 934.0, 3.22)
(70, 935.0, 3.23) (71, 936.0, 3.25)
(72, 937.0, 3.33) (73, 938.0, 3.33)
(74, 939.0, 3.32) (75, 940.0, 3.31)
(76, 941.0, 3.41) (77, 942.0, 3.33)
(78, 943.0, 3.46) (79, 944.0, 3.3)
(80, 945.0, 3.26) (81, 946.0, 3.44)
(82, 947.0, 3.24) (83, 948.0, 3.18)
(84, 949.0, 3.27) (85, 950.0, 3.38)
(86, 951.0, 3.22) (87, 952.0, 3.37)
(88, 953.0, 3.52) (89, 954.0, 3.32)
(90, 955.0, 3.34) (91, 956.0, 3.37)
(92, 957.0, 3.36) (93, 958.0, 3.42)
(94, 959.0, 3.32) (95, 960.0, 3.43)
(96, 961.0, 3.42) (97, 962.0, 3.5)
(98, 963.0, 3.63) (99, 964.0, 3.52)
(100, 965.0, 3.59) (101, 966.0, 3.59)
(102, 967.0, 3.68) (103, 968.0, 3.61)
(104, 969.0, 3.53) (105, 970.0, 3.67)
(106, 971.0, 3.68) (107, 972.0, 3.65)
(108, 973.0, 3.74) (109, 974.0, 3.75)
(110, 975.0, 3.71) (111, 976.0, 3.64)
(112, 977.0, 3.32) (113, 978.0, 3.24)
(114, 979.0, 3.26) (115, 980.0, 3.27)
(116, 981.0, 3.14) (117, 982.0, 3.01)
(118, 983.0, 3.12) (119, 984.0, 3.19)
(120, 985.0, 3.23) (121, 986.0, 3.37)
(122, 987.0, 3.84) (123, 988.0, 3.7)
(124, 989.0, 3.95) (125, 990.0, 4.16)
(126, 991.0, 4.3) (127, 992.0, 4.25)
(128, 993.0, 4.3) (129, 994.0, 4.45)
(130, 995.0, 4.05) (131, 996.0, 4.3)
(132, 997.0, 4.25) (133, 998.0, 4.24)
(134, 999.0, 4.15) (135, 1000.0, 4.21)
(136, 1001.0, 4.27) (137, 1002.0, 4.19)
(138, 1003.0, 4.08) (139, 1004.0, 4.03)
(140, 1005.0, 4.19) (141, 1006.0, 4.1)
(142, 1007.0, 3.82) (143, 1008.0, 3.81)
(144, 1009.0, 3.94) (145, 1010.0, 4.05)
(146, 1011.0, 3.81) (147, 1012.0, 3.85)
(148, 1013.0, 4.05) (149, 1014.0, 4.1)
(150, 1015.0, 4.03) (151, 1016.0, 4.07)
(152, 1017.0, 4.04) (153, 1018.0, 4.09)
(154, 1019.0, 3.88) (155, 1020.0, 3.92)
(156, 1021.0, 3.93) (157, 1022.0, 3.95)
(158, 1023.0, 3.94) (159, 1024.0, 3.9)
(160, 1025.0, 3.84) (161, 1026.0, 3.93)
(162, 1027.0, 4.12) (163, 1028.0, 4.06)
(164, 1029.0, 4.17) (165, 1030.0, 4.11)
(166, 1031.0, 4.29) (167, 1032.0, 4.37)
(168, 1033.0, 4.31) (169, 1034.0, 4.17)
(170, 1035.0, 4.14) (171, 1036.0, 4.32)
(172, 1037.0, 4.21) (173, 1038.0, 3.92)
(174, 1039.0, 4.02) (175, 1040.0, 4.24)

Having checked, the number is 3.29 Hz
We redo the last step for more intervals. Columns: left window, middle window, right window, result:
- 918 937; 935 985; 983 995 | 1.2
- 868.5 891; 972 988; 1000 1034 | 1.9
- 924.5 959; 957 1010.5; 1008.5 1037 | -1.0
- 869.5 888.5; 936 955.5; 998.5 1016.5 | 2.0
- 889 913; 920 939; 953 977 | 1.3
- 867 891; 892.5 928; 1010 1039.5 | 4.3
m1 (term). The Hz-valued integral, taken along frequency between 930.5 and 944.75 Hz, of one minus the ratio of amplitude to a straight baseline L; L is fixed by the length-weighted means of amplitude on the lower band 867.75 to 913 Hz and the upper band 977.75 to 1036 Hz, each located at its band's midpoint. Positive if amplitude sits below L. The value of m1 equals 1.1 Hz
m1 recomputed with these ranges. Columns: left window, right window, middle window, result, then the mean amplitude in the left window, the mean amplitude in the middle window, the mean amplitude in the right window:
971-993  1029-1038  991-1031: -1.4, 3.58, 4.07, 4.22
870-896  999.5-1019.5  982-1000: 0.1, 3.33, 3.91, 4.03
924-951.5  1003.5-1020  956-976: -0.3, 3.23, 3.57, 3.99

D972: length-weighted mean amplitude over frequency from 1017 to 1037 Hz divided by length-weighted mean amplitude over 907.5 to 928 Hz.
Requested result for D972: 1.36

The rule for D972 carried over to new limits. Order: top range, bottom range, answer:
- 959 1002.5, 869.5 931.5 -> 1.17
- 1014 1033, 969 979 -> 1.13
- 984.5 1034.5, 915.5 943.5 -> 1.29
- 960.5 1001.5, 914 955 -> 1.17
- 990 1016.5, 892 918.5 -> 1.31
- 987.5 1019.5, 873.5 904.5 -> 1.24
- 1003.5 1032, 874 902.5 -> 1.22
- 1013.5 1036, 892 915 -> 1.29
